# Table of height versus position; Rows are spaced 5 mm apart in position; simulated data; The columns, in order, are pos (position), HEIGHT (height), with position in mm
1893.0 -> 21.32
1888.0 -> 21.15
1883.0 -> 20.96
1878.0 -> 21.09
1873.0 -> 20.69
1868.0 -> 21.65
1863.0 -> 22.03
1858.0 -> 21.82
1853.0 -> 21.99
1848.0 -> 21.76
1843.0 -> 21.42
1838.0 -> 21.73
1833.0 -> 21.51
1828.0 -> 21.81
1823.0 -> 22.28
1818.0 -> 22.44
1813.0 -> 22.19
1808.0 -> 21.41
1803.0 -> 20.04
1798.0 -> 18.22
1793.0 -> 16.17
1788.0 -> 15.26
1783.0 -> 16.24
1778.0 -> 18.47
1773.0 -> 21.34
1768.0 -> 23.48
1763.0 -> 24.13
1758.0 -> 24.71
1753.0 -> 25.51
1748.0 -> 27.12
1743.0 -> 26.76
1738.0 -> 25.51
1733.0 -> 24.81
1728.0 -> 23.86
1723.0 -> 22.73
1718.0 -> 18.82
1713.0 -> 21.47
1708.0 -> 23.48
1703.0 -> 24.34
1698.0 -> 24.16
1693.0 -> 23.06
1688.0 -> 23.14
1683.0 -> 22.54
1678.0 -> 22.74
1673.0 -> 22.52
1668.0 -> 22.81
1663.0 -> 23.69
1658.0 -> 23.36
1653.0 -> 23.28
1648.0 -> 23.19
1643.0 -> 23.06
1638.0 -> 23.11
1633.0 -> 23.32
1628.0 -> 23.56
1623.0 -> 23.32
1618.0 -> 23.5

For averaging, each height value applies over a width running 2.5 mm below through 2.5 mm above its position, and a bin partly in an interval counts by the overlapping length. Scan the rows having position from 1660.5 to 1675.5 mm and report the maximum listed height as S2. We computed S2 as 23.69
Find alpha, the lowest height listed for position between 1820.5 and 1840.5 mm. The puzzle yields 21.51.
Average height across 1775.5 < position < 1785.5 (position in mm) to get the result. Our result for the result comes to 17.4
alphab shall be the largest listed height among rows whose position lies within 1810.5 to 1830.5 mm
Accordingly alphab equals 22.44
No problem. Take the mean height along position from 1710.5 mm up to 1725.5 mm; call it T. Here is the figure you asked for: 21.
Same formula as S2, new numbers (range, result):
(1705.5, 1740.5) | 25.51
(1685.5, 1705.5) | 24.34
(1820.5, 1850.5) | 22.28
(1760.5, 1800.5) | 24.13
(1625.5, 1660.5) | 23.56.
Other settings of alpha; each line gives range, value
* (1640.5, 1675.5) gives 22.52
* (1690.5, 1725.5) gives 18.82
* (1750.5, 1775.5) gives 21.34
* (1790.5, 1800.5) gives 16.17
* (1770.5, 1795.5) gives 15.26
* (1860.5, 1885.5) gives 20.69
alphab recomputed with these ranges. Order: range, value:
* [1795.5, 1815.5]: 22.19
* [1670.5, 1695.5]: 23.14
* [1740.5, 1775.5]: 27.12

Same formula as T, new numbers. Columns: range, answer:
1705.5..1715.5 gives 22.5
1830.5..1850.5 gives 21.6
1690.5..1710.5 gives 23.8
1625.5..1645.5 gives 23.3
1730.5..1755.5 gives 25.9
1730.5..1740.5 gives 25.2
